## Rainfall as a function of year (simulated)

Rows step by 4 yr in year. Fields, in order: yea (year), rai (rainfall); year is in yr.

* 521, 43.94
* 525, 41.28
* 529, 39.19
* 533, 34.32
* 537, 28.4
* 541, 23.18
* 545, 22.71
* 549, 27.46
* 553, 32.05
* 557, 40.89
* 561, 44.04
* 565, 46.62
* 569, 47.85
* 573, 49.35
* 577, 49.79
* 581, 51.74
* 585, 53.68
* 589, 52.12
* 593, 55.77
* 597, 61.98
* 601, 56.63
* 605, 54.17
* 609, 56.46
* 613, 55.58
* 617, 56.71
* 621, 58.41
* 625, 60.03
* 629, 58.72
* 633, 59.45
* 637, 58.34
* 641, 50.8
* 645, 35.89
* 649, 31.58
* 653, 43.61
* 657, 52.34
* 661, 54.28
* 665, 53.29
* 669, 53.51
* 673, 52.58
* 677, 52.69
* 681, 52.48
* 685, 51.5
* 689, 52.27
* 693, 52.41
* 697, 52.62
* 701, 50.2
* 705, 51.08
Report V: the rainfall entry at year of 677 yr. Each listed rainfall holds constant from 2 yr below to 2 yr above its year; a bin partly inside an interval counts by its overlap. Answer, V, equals 52.69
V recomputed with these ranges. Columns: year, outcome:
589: 52.12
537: 28.4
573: 49.35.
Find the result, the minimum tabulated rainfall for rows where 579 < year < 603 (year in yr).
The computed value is 51.74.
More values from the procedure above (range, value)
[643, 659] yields 31.58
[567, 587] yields 47.85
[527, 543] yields 23.18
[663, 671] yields 53.29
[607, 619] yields 55.58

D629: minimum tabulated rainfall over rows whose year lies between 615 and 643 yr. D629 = 50.8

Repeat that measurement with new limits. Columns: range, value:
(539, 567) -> 22.71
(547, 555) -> 27.46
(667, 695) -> 51.5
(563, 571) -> 46.62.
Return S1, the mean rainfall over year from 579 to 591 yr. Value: 52.5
